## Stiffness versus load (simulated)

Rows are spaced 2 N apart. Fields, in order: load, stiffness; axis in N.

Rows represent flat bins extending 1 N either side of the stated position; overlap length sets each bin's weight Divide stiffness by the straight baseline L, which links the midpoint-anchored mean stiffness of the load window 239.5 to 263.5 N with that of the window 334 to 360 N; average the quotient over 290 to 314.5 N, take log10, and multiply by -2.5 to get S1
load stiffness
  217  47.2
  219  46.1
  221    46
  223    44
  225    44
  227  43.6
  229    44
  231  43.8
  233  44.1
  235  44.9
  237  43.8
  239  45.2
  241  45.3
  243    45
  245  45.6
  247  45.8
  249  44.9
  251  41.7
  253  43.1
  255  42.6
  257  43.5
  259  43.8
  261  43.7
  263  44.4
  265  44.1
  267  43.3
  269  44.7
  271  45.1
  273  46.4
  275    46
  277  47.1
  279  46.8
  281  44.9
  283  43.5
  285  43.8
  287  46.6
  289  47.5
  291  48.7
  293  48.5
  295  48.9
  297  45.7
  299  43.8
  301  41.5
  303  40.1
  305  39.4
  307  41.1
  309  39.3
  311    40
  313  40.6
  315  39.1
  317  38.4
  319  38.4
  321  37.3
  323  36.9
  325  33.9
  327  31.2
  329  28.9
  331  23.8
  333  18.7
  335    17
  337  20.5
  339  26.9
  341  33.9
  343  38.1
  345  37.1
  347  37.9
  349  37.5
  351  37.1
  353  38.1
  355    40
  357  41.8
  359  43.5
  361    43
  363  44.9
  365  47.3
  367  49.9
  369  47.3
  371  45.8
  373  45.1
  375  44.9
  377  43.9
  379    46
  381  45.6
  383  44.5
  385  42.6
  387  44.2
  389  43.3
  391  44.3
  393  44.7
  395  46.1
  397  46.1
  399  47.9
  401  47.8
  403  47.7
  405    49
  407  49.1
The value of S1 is -0.10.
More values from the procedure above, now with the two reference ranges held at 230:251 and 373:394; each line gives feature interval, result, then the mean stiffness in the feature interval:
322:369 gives 0.25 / 35.4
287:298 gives -0.07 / 47.7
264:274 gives 0.00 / 44.7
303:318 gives 0.12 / 39.7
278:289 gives -0.02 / 45.3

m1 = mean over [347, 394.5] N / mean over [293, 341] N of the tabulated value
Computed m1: 1.2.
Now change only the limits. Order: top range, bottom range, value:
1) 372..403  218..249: 1.01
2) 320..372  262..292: 0.79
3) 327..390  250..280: 0.87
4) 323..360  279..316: 0.75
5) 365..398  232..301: 1.01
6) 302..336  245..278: 0.77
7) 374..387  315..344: 1.46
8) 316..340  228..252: 0.66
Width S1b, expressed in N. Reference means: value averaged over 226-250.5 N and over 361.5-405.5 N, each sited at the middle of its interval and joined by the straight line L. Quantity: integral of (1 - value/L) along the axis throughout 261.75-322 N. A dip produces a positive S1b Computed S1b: 2.1 N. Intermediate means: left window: 44.6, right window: 45.8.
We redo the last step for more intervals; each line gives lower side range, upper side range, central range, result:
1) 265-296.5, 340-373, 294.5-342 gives 9.6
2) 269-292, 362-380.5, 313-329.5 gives 3.6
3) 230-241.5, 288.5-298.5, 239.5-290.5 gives 1.4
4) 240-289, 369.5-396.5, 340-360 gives 2.8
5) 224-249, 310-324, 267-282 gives -1.4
